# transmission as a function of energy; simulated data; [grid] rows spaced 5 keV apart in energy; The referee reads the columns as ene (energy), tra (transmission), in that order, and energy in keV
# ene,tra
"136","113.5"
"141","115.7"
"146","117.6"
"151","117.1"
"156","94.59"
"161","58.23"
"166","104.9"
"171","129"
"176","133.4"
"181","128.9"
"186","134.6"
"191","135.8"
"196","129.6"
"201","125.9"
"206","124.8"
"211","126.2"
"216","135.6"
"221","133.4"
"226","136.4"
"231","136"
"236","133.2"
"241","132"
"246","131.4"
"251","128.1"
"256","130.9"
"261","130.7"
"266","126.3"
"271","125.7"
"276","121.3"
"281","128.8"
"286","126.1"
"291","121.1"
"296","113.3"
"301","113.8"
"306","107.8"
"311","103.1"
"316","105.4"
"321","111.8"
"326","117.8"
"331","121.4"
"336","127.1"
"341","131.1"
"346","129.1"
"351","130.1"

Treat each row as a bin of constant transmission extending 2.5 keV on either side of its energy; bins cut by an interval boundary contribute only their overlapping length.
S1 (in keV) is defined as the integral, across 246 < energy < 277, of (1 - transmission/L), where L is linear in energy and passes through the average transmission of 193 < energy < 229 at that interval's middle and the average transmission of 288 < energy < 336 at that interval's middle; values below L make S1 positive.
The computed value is -1.4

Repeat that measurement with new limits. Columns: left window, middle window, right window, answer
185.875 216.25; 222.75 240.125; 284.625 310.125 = -1.4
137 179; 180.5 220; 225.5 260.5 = -3.2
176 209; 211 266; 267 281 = -2.2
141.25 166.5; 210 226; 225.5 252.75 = -1.1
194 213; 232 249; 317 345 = -1.0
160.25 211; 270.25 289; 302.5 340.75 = -1.3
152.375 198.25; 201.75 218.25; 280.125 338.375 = -1.7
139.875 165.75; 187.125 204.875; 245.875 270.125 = -2.9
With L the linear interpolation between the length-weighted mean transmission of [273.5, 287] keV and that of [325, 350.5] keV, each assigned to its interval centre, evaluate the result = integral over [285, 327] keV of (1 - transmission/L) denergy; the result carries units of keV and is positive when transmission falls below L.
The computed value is 4.32 keV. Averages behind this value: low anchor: 125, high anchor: 126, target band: 113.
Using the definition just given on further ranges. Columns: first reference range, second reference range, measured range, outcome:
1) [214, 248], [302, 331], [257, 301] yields -1.1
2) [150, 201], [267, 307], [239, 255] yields -1.5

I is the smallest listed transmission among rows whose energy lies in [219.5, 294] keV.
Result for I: 121.1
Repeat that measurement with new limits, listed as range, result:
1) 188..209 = 124.8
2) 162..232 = 104.9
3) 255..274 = 125.7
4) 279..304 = 113.3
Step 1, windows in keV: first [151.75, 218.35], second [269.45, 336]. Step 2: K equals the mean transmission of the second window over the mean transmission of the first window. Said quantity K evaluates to 1.0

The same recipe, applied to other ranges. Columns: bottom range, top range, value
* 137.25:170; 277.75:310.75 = 1.14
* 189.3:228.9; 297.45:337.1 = 0.86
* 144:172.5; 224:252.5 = 1.30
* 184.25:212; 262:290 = 0.97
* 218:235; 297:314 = 0.80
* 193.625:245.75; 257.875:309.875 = 0.92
